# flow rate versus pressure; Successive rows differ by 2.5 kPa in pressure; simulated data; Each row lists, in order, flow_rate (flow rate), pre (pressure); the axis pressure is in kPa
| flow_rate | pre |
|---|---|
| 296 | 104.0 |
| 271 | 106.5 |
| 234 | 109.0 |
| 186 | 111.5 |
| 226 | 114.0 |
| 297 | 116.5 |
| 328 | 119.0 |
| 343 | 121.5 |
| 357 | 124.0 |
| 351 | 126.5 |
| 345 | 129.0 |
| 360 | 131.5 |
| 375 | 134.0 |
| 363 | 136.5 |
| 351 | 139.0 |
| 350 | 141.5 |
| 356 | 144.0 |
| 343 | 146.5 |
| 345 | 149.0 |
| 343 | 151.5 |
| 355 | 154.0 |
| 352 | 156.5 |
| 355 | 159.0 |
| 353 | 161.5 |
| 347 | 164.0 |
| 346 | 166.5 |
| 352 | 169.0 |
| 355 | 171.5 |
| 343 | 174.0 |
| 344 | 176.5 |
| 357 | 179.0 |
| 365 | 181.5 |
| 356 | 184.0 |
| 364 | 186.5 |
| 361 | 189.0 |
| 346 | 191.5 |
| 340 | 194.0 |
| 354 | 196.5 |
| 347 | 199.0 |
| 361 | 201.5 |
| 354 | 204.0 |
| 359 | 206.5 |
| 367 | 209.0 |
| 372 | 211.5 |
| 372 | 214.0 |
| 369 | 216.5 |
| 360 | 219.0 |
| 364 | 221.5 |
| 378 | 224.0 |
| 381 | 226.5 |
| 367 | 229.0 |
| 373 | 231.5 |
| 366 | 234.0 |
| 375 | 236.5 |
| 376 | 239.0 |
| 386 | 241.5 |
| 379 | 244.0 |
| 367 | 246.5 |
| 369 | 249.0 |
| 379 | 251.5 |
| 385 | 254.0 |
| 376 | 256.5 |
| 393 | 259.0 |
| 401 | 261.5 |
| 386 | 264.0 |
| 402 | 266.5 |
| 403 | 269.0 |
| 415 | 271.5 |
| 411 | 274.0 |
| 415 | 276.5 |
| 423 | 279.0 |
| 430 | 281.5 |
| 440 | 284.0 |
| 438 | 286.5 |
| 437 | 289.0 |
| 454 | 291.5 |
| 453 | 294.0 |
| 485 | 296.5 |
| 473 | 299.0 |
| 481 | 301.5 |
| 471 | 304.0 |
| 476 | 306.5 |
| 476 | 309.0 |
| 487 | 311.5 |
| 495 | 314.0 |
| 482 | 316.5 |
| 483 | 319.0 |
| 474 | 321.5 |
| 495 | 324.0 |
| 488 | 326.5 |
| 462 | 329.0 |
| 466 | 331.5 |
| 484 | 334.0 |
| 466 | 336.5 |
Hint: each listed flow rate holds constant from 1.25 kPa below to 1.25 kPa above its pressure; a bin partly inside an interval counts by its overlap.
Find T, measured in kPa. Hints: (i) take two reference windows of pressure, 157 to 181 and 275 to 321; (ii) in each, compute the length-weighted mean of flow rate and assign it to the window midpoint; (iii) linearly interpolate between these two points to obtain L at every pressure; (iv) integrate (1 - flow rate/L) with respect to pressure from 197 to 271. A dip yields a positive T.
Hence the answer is 5.7 kPa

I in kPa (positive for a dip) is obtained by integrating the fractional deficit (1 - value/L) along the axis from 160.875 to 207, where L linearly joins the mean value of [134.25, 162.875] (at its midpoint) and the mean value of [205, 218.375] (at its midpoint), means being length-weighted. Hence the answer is 1.0 kPa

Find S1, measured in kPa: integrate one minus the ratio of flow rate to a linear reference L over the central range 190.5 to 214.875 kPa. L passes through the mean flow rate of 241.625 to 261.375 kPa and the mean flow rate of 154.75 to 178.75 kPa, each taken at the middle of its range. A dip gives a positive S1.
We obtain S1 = 0.4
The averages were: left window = 350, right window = 380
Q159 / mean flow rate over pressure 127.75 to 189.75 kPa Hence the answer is 353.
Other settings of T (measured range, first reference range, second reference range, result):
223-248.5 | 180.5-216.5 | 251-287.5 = 0.6 kPa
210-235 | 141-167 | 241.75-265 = 0.1 kPa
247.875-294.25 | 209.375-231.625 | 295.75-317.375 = 2.7 kPa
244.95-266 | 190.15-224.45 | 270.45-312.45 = 1.5 kPa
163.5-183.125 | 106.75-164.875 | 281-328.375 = 0.5 kPa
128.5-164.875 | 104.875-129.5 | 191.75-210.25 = -4.6 kPa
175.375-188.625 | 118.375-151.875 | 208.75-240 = 0.1 kPa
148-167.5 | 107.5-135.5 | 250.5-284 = -1.0 kPa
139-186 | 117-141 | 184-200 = 0.1 kPa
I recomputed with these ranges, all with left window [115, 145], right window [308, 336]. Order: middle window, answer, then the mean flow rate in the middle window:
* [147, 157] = 0.4 kPa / 348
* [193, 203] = 1.1 kPa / 351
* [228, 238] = 1.2 kPa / 370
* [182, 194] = 1.0 kPa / 356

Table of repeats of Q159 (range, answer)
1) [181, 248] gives 365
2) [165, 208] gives 353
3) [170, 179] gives 349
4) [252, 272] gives 394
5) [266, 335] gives 458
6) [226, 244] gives 375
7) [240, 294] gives 405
